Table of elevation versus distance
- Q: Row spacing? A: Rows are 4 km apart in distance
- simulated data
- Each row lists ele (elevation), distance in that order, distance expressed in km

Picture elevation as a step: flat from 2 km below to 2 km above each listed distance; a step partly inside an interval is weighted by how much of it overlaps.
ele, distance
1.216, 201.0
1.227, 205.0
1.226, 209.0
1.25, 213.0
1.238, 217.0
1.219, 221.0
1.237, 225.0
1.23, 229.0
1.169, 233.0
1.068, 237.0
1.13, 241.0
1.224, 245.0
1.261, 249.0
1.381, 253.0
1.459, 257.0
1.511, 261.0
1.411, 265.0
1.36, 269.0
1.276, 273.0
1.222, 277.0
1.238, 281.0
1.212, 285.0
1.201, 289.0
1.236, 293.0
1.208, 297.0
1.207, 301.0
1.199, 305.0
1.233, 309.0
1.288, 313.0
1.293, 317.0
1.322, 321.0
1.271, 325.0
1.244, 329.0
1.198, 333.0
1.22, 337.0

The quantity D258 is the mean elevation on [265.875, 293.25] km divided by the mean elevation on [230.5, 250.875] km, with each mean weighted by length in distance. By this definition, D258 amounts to 1.1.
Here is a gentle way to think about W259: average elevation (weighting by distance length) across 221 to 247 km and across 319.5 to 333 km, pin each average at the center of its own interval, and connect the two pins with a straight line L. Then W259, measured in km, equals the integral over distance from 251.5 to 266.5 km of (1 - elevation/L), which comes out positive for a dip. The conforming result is -3.0 km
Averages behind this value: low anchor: 1.18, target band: 1.44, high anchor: 1.27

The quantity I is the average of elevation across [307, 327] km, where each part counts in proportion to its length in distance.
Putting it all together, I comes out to 1.28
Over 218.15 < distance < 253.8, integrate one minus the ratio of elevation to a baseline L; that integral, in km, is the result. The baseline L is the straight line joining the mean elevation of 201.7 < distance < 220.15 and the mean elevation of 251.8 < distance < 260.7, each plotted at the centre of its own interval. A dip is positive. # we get 3.7 km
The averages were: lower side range 1.23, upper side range 1.44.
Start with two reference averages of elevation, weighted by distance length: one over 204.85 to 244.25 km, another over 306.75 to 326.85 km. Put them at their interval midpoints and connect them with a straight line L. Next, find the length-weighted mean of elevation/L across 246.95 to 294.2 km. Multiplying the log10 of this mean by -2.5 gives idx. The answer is -0.06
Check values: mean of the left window 1.2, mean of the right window 1.28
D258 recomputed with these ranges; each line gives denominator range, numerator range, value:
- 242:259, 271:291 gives 0.93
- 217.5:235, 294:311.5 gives 1.00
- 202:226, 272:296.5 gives 1.00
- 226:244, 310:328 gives 1.11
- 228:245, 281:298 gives 1.06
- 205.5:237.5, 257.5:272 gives 1.17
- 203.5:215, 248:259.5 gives 1.12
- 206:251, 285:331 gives 1.03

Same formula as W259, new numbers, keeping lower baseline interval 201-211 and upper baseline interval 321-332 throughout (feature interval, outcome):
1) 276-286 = 0.2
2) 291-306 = 0.5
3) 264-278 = -0.8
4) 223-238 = 0.6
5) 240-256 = -0.4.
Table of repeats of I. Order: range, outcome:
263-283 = 1.3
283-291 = 1.21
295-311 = 1.21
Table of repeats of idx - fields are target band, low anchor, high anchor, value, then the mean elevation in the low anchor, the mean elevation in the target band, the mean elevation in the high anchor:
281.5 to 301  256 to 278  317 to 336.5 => 0.10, 1.38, 1.22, 1.26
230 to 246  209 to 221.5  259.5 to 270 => 0.16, 1.24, 1.15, 1.43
